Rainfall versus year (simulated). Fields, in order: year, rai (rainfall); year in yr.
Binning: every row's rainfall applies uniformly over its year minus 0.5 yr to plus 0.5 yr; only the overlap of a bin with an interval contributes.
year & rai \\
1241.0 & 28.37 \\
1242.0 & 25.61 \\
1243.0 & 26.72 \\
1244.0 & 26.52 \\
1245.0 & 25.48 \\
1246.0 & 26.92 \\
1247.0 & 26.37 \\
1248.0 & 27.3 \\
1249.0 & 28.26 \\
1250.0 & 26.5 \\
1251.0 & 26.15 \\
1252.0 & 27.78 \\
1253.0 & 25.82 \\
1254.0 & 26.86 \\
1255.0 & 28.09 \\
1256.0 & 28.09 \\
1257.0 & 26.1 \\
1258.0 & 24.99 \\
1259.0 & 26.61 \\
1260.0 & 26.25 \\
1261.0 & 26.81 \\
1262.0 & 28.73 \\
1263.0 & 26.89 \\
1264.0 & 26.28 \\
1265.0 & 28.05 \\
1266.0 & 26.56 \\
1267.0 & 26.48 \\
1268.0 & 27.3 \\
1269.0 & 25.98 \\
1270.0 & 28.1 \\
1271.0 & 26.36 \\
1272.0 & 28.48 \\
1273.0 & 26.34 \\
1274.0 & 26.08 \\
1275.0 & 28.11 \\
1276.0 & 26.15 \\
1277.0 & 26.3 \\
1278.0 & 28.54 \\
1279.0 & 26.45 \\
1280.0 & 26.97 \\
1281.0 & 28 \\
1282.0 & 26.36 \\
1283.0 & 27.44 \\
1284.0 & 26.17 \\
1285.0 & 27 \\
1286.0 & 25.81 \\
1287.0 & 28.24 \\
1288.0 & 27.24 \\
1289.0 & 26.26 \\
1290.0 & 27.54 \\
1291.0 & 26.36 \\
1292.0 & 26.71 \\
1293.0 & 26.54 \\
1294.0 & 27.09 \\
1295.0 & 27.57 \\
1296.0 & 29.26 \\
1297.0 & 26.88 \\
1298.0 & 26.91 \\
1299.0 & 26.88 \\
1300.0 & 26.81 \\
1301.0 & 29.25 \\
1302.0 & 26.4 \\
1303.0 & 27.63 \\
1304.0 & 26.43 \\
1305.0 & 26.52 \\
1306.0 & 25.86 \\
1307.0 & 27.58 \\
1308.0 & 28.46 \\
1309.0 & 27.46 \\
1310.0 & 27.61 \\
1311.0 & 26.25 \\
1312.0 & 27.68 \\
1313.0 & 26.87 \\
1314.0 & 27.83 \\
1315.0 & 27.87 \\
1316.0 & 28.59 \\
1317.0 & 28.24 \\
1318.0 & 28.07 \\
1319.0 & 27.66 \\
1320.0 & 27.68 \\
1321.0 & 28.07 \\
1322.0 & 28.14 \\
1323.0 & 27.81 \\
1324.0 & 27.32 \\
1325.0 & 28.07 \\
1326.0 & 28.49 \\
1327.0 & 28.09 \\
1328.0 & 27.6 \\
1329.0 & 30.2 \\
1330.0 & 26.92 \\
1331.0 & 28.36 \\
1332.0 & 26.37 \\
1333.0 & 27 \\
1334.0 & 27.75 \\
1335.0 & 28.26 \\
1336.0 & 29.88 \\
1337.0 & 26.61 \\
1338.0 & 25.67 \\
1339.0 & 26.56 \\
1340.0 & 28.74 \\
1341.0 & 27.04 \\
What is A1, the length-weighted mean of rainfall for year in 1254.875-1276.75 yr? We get 26.9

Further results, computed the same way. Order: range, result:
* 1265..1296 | 27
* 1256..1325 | 27.2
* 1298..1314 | 27.2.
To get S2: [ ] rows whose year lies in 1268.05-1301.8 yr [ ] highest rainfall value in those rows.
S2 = 29.26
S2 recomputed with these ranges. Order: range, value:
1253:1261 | 28.09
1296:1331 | 30.2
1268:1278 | 28.54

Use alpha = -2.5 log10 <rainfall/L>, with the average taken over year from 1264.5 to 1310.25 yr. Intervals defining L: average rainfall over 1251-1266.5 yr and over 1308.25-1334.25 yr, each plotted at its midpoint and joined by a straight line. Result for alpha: 0.01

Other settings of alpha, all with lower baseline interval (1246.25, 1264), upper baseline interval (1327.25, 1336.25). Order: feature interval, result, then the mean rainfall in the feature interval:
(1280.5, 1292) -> 0.02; 26.9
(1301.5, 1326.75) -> 0.01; 27.5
